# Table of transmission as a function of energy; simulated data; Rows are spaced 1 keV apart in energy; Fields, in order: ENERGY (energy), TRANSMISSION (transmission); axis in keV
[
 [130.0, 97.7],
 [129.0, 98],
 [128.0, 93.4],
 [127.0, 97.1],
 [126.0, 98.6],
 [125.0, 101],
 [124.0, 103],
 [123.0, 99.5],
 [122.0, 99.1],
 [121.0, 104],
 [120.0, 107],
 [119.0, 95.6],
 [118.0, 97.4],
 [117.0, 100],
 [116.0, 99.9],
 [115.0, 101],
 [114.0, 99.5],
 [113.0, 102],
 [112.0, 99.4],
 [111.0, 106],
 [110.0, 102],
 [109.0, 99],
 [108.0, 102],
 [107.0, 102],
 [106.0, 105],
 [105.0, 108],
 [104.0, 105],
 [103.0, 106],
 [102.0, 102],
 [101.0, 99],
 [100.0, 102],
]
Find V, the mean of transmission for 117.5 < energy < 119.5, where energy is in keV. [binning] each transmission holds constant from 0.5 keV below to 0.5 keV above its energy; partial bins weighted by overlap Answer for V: 96.5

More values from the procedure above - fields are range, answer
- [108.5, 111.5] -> 102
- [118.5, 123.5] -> 101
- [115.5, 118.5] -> 99.1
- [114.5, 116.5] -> 100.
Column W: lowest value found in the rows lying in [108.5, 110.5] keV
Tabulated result 99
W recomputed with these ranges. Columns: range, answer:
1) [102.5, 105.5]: 105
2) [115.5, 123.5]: 95.6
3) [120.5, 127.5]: 97.1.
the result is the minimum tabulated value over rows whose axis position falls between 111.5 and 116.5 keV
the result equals 99.4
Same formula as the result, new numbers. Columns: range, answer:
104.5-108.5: 102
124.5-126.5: 98.6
